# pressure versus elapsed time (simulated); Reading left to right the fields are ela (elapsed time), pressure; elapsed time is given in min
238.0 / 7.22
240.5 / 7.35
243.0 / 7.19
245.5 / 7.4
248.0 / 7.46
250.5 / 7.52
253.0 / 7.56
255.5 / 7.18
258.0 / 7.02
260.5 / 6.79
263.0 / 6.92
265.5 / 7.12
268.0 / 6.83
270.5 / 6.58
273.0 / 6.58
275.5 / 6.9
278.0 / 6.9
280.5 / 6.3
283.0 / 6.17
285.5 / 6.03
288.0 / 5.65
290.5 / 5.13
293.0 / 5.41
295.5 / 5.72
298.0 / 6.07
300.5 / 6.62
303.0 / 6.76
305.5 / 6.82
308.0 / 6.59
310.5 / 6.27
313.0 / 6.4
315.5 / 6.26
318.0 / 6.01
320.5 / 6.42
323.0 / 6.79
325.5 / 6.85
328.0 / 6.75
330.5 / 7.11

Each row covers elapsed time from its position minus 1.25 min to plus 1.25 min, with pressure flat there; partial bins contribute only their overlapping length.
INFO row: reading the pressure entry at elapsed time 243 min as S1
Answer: 7.19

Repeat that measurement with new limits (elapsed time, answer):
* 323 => 6.79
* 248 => 7.46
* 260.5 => 6.79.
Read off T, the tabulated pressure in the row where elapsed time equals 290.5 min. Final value 5.13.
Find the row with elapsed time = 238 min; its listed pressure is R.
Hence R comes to 7.22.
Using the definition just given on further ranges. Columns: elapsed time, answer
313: 6.4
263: 6.92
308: 6.59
